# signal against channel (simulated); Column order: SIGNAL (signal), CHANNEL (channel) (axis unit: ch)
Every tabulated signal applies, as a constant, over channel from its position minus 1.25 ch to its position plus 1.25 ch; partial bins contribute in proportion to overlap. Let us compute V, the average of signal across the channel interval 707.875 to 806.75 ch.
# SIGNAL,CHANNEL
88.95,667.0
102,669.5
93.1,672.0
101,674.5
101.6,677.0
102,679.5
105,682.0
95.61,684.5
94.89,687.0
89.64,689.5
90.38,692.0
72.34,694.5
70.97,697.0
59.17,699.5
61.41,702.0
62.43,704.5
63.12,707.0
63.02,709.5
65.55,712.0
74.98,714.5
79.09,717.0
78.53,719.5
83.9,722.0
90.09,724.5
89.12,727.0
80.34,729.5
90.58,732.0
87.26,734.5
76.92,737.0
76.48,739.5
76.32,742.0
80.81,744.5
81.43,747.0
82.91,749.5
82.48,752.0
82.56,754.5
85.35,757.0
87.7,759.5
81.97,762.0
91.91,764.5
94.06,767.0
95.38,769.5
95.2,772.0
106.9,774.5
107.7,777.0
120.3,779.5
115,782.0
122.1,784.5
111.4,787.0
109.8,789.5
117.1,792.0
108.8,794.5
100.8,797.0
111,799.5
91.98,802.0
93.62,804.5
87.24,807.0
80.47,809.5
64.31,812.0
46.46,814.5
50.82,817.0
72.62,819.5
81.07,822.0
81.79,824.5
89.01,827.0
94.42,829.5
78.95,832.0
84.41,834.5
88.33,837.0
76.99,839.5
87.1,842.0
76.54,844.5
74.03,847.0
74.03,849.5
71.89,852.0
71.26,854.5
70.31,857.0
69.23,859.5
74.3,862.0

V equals 91.4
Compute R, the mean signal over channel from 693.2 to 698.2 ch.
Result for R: 71.8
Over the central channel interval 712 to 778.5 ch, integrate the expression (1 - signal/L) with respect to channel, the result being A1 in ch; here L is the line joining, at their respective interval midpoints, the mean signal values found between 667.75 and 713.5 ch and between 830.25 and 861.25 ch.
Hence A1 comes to -4.1 ch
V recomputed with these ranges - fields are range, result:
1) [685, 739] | 77.6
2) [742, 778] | 89.1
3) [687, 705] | 74.3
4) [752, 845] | 91.1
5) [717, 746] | 82.6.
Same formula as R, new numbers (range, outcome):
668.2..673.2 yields 97.5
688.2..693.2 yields 90.1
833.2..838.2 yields 86.3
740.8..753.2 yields 80.8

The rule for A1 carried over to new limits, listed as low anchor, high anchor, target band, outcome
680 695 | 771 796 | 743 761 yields 3.79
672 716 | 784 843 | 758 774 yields -1.16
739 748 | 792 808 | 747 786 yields -3.69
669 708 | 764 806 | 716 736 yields 1.77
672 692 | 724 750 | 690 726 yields 6.94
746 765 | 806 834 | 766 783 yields -4.87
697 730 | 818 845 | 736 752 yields -0.85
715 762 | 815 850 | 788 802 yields -4.82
